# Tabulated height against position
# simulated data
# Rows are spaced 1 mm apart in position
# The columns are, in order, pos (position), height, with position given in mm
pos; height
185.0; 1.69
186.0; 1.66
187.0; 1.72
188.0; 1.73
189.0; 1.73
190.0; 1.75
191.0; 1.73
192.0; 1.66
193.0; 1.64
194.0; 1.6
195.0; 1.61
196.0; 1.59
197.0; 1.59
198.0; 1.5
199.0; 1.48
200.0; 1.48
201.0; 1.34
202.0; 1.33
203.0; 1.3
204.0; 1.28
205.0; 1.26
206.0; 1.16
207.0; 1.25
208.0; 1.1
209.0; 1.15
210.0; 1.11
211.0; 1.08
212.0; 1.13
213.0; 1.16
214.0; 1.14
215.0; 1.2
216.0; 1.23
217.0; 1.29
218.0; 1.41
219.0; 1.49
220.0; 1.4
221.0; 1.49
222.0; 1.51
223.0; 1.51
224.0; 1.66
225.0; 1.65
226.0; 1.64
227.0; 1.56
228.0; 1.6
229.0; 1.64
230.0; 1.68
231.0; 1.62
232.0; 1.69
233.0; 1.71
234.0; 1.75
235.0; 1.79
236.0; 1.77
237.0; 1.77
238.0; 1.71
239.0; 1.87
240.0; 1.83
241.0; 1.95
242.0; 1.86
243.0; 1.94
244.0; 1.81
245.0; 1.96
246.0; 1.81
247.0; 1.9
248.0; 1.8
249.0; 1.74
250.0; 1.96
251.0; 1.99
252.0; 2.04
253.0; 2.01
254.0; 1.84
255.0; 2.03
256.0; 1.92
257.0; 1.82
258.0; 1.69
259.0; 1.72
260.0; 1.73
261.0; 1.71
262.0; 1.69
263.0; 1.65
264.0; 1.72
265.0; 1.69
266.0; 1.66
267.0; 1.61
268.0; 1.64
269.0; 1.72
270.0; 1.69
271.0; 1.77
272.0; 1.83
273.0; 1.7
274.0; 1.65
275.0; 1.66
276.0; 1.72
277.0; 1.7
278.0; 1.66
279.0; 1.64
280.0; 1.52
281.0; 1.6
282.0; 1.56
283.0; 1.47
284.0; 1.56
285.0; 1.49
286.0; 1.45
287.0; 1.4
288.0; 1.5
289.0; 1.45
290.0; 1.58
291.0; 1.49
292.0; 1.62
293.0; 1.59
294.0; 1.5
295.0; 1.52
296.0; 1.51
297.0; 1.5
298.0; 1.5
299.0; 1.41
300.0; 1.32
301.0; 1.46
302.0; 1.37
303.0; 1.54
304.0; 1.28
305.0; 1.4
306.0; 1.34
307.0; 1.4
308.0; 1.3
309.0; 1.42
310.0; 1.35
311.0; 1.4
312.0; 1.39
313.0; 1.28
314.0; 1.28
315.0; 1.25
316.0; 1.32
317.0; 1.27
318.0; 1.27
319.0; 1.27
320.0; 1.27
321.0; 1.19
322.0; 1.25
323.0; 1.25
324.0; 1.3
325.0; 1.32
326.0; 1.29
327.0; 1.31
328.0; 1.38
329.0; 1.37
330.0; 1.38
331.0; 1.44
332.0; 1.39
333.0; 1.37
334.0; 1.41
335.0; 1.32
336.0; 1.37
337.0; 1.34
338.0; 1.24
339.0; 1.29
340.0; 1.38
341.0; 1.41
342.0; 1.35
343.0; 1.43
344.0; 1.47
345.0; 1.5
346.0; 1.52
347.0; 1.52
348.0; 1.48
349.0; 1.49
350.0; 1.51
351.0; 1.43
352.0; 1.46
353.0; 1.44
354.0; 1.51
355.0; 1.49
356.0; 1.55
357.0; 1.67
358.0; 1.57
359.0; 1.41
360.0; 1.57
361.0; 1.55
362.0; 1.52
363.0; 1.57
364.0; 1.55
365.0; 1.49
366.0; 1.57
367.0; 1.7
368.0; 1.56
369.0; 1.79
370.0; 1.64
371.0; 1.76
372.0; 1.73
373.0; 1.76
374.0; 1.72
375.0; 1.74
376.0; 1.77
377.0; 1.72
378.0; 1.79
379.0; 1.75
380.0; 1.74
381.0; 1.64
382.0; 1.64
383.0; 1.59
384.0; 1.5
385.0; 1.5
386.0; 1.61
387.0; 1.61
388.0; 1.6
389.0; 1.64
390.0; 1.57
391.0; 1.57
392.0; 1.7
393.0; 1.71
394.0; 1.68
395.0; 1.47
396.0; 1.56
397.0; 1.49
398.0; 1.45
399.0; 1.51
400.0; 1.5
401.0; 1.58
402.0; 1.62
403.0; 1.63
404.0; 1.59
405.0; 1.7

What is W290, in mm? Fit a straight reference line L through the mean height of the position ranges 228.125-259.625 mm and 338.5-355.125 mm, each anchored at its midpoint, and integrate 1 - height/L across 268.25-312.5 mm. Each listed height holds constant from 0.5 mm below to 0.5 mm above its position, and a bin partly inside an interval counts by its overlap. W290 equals 3.6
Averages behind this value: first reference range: 1.82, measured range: 1.52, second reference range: 1.45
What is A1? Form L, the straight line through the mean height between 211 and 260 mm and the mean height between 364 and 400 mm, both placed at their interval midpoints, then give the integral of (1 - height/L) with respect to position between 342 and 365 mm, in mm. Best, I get 1.9 mm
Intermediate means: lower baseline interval 1.68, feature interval 1.51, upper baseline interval 1.63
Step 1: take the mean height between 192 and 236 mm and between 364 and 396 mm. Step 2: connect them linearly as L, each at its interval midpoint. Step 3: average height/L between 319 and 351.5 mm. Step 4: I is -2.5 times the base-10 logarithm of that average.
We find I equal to 0.16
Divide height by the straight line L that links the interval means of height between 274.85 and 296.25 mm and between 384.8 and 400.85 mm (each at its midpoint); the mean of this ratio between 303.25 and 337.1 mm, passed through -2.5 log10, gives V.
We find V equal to 0.17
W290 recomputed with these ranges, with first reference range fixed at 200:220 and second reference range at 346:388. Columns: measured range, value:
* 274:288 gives -1.7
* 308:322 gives 1.7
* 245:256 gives -4.8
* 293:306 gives 0.0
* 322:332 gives 1.1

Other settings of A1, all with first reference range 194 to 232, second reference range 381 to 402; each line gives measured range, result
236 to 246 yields -2.94 mm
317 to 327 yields 1.58 mm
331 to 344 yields 1.35 mm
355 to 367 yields -0.03 mm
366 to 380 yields -1.45 mm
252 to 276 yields -4.96 mm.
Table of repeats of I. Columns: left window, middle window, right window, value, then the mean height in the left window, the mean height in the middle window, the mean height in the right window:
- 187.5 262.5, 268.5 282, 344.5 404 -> -0.051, 1.6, 1.68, 1.59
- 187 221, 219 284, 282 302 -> -0.191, 1.4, 1.73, 1.49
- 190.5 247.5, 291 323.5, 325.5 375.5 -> 0.098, 1.53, 1.38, 1.49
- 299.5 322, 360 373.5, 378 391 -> -0.052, 1.33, 1.63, 1.62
